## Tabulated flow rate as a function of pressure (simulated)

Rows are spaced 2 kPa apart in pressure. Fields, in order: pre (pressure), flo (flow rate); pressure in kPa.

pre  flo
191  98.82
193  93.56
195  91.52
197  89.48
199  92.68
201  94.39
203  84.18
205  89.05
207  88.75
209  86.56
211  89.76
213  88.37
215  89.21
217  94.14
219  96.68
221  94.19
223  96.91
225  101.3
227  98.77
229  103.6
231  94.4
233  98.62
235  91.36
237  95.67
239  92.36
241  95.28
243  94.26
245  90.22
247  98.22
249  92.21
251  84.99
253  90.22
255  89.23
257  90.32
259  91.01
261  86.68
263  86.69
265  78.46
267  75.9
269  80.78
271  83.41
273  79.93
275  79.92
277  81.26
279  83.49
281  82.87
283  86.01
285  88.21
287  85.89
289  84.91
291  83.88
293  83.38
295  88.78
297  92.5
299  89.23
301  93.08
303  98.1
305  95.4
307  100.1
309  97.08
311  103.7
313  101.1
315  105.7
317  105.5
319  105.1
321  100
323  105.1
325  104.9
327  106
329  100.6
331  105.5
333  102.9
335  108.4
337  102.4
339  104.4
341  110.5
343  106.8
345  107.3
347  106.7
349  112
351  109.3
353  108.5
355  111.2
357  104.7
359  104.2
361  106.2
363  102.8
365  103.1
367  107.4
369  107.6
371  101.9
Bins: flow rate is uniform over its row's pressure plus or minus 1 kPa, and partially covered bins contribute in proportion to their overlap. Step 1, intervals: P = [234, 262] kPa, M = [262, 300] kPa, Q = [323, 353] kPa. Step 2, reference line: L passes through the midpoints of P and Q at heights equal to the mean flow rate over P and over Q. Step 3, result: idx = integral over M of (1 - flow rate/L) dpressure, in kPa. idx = 5.1 kPa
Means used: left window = 91.6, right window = 106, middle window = 84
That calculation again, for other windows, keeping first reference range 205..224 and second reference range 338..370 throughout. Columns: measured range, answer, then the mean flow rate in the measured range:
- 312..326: -0.11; 104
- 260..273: 2.06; 81.8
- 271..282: 1.87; 81.7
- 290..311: 1.75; 92.7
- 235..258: 0.72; 92.1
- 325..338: 0.02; 104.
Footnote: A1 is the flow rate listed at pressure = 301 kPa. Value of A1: 93.08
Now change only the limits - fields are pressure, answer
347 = 106.7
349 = 112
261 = 86.68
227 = 98.77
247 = 98.22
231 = 94.4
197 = 89.48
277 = 81.26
